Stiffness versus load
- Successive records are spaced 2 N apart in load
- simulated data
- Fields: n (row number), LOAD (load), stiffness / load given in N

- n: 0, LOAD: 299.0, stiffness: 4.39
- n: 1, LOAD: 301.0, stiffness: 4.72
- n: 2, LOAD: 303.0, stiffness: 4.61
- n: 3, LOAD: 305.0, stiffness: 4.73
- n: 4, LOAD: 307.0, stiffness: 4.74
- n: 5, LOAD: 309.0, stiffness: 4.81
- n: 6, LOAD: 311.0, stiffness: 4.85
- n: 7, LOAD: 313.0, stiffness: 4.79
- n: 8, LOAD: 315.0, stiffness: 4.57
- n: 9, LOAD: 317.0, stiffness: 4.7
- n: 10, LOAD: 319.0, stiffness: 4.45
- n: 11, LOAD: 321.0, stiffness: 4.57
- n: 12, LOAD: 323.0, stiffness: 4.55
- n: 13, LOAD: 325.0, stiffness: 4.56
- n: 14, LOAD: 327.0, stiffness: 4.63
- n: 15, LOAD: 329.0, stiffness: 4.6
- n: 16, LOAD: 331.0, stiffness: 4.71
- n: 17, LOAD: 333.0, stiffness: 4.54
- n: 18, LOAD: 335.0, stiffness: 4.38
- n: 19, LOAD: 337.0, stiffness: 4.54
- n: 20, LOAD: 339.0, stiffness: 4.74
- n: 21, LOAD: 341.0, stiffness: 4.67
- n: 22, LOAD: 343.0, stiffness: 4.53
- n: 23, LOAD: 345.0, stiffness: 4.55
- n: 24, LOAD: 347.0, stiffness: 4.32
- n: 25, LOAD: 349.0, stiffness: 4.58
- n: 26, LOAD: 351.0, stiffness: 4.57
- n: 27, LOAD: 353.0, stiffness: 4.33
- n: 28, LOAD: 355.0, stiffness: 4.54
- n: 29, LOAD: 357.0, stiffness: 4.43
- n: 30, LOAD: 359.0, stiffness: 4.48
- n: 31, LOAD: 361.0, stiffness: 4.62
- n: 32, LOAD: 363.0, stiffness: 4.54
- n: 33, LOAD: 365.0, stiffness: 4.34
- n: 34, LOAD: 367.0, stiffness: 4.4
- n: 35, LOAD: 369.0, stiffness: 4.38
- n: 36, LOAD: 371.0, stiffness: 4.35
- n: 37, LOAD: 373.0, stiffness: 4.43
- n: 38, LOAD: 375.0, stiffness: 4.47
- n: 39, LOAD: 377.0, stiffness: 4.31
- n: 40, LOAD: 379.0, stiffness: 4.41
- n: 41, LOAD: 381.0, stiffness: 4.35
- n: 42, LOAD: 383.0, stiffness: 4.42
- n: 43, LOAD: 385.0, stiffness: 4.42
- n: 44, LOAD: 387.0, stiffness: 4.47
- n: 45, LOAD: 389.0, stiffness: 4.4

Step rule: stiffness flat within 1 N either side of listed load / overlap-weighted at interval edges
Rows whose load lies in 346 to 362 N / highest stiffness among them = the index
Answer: 4.62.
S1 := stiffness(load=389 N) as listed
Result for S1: 4.4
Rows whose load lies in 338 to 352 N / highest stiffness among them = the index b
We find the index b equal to 4.74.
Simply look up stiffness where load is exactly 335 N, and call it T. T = 4.38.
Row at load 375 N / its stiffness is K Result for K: 4.47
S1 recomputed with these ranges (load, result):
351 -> 4.57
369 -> 4.38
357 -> 4.43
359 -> 4.48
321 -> 4.57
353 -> 4.33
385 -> 4.42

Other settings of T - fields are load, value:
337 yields 4.54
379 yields 4.41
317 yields 4.7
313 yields 4.79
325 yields 4.56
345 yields 4.55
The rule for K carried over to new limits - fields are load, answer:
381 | 4.35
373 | 4.43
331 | 4.71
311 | 4.85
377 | 4.31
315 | 4.57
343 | 4.53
